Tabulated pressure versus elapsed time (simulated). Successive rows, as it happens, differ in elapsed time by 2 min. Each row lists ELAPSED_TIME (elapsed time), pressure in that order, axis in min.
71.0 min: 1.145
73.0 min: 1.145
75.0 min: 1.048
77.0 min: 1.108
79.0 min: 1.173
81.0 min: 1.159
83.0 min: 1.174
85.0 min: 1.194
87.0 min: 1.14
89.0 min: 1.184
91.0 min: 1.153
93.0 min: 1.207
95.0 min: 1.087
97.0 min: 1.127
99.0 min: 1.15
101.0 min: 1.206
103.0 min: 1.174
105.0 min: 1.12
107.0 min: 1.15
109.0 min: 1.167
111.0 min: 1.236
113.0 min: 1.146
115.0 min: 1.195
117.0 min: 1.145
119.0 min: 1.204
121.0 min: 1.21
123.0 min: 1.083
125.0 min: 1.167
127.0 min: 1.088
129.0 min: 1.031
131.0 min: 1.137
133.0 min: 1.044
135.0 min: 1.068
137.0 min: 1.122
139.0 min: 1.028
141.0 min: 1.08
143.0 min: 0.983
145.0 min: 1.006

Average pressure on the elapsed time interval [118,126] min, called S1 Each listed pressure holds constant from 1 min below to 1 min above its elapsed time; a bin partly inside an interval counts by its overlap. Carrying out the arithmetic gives 1.17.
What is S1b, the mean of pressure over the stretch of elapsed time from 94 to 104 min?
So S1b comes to 1.15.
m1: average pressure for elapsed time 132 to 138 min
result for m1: 1.08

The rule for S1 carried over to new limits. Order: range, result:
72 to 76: 1.1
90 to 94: 1.18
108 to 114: 1.18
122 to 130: 1.09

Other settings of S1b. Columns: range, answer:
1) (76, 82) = 1.15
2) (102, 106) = 1.15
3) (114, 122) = 1.19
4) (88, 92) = 1.17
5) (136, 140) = 1.08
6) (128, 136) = 1.07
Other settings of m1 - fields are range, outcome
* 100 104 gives 1.19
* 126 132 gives 1.09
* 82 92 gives 1.17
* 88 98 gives 1.15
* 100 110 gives 1.16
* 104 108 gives 1.14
